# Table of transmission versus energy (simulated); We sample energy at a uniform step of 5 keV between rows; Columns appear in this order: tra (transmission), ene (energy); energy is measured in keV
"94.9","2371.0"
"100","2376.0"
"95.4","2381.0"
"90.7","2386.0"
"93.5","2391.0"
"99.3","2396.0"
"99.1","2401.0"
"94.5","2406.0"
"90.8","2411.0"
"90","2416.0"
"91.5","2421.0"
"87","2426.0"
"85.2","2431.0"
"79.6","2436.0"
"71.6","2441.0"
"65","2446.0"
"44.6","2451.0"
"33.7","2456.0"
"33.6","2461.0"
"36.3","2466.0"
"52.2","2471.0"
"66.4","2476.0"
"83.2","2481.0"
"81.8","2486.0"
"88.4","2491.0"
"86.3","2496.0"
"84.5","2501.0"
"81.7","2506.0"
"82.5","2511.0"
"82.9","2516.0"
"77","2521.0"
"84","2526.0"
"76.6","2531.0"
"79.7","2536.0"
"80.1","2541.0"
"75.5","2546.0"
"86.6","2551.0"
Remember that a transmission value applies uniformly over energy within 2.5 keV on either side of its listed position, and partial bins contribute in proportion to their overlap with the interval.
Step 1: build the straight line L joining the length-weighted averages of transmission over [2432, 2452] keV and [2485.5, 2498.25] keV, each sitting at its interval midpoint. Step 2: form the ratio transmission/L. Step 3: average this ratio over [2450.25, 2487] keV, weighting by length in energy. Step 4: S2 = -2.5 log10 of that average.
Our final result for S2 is 0.425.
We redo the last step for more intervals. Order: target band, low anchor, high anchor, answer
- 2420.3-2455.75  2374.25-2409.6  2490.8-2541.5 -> 0.26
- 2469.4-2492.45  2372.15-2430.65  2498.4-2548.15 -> 0.14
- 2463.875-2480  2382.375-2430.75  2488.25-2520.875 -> 0.49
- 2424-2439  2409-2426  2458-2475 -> -0.09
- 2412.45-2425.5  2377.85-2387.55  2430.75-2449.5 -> -0.13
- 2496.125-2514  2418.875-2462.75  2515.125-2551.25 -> -0.11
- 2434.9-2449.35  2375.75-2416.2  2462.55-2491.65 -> 0.13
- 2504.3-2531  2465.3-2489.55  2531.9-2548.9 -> -0.10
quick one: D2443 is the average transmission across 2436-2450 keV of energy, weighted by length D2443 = 67.8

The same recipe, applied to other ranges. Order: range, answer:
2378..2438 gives 91.6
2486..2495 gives 86.2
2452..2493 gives 58.6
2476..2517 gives 82.9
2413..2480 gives 65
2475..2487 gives 77.9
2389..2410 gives 96.3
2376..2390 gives 94.3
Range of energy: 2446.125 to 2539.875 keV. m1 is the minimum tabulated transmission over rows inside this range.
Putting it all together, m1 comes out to 33.6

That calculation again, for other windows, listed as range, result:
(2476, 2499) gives 66.4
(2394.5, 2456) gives 33.7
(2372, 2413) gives 90.7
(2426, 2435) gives 85.2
